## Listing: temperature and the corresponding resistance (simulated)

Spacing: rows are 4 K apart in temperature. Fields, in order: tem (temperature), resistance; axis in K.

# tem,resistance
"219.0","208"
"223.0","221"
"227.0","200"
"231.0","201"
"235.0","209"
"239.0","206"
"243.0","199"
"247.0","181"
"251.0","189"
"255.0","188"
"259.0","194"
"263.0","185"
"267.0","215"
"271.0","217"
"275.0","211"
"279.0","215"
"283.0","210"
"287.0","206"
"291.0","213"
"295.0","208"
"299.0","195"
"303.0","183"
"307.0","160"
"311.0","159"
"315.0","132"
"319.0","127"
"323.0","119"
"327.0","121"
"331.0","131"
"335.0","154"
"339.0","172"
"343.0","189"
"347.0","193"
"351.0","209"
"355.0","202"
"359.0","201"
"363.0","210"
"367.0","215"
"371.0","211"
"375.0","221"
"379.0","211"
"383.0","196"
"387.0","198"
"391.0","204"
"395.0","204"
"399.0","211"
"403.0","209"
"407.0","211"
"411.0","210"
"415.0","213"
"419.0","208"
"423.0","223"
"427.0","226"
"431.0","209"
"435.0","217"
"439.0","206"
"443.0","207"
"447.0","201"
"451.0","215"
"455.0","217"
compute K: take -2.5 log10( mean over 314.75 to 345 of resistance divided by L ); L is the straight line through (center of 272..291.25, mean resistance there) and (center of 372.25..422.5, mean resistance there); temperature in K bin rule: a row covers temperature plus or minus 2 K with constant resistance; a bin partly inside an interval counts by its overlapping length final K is 0.41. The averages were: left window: 211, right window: 208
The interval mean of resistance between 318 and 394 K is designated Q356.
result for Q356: 184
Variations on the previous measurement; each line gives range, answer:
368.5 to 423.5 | 209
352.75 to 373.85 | 208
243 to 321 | 189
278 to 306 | 202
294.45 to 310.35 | 182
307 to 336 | 136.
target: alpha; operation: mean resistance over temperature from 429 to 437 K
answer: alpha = 213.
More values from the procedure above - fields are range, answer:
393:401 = 208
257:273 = 203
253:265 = 189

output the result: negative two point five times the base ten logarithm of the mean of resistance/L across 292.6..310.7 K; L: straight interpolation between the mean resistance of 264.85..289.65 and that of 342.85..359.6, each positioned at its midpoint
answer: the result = 0.13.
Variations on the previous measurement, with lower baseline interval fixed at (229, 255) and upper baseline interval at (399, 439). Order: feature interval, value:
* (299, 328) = 0.35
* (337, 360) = 0.07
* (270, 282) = -0.07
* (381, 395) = 0.06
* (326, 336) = 0.46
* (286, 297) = -0.04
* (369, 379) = -0.03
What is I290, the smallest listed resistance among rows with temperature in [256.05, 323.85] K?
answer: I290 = 119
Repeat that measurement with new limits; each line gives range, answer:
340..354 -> 189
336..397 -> 172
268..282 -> 211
